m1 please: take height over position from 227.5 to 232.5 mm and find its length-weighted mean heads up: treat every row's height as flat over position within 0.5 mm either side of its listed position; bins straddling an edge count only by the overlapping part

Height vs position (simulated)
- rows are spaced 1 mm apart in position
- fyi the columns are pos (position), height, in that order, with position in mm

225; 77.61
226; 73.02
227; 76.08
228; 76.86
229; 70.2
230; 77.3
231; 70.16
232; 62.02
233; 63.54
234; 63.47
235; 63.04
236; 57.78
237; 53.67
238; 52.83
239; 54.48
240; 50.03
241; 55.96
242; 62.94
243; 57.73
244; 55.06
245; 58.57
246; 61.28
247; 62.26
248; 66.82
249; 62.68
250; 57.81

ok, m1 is 71.3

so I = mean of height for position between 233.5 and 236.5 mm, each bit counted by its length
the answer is 61.4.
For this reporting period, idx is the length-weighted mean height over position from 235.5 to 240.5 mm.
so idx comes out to 53.8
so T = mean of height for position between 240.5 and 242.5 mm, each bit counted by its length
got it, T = 59.5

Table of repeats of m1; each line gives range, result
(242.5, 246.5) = 58.2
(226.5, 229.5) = 74.4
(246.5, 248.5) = 64.5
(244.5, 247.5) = 60.7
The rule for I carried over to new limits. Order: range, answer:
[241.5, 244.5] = 58.6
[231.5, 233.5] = 62.8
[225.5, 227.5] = 74.5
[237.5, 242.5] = 55.2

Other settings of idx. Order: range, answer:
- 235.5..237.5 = 55.7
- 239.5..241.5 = 53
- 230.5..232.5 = 66.1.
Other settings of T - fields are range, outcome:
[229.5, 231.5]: 73.7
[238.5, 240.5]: 52.3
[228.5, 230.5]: 73.8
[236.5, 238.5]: 53.2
